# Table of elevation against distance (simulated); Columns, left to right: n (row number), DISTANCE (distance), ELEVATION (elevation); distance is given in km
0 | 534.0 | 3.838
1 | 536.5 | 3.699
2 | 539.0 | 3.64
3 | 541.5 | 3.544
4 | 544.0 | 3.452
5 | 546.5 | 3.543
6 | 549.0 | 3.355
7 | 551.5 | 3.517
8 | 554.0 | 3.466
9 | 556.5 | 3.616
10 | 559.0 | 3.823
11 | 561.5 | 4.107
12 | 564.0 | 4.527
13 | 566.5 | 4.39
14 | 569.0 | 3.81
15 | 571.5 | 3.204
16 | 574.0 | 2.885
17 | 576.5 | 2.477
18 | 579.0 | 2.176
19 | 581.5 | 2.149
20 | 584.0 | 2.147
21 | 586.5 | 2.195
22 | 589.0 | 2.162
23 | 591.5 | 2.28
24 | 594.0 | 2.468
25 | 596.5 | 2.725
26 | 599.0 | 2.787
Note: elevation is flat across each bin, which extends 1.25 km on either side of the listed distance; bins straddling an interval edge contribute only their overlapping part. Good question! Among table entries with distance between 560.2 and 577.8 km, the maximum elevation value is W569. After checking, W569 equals 4.527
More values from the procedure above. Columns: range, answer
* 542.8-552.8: 3.543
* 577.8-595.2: 2.468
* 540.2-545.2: 3.544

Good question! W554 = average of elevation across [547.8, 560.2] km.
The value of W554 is 3.56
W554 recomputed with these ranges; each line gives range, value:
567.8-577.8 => 3.09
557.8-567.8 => 4.21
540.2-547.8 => 3.51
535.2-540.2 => 3.67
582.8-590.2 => 2.17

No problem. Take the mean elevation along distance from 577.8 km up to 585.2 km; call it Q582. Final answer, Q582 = 2.16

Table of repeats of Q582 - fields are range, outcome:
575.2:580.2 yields 2.33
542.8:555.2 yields 3.47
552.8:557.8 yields 3.54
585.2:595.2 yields 2.27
